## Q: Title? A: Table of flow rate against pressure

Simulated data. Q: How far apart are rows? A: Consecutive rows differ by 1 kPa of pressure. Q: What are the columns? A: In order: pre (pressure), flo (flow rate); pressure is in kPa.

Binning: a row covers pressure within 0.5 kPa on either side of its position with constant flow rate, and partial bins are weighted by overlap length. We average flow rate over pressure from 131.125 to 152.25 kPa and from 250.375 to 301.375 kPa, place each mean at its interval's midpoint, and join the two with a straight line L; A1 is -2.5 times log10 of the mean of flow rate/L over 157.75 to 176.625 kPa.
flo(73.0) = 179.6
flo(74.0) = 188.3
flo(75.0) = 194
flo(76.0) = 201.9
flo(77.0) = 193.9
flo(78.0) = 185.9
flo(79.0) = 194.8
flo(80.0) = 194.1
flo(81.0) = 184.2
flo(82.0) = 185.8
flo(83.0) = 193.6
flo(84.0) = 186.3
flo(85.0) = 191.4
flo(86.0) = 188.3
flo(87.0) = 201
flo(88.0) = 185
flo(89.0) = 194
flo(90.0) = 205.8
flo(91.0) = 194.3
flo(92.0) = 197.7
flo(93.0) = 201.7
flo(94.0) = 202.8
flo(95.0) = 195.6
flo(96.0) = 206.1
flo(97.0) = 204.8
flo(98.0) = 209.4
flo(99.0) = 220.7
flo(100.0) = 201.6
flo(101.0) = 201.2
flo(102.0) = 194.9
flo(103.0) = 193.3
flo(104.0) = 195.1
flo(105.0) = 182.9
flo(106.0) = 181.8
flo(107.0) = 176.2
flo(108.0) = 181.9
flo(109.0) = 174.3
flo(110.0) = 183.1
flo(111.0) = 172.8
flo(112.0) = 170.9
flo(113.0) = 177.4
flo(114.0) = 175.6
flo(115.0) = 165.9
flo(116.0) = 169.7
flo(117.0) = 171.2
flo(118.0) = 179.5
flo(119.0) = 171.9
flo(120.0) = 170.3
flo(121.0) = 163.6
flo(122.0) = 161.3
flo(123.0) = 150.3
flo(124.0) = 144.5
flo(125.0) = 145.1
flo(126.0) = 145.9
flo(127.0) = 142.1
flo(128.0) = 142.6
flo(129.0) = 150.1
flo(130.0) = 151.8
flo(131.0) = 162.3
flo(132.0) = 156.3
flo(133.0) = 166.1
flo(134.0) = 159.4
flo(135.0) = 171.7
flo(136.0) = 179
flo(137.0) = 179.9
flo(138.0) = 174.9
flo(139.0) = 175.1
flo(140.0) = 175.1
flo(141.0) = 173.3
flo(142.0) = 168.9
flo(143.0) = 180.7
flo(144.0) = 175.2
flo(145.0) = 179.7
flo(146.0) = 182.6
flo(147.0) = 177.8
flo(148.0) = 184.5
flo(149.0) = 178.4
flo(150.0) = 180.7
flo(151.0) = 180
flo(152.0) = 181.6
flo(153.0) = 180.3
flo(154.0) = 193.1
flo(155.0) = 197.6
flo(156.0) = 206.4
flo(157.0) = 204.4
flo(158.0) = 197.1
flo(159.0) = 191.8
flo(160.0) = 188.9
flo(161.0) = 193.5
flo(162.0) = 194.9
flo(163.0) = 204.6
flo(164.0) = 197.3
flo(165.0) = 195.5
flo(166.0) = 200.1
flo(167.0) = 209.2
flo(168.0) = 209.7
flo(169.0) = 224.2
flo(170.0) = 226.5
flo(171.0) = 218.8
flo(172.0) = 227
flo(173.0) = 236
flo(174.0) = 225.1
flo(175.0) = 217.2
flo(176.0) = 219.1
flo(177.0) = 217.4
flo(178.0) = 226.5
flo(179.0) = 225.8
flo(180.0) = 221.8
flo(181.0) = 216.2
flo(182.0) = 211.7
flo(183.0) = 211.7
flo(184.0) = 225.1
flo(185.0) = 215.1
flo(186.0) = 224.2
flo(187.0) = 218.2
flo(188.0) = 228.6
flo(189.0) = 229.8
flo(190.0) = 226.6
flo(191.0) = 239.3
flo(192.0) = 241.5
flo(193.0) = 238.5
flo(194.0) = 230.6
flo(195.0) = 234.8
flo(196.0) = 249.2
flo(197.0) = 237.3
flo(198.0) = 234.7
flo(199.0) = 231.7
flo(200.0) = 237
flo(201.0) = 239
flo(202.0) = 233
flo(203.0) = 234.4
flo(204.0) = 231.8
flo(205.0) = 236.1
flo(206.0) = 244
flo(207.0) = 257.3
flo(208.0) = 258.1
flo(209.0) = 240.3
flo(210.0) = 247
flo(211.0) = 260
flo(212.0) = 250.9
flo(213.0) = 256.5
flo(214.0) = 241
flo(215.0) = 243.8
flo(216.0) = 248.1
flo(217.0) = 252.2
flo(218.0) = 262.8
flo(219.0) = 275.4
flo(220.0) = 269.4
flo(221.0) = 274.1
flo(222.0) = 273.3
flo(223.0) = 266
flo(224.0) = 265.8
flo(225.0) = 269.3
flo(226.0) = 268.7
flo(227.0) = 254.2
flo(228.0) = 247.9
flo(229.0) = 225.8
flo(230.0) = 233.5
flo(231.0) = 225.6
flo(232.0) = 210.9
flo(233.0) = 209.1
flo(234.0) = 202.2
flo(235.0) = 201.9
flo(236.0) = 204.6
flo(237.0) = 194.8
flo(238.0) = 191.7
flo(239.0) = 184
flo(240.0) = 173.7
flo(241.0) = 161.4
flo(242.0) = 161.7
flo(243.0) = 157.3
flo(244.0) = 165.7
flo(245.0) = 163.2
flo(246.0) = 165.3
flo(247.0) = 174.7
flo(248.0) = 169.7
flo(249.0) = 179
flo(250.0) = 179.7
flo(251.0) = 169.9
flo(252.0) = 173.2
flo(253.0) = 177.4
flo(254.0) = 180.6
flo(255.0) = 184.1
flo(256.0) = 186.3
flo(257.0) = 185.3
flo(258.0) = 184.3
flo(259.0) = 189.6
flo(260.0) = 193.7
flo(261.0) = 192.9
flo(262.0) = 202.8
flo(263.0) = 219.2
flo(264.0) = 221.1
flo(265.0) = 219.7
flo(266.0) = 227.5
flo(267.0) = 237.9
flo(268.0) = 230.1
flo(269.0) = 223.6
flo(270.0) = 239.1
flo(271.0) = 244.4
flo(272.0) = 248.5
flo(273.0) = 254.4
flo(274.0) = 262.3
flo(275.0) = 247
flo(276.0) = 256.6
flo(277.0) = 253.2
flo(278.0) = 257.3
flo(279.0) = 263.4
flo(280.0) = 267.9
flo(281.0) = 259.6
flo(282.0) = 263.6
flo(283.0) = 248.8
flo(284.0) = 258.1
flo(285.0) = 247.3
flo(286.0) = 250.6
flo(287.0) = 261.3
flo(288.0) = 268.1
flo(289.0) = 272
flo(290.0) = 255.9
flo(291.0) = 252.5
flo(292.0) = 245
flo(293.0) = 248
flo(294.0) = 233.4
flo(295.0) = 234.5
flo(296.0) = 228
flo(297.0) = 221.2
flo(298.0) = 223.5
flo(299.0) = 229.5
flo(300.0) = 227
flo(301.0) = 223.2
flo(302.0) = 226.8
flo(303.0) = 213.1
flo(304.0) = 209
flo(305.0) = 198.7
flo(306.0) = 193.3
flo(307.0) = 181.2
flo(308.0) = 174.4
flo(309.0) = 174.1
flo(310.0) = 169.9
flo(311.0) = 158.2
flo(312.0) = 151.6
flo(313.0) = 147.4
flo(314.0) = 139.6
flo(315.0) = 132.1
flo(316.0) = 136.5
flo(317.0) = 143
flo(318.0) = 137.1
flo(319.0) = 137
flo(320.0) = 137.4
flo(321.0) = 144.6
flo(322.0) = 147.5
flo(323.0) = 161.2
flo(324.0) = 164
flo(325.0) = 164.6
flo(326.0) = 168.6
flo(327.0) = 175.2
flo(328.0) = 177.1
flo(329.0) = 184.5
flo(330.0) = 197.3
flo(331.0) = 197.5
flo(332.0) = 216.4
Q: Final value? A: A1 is -0.13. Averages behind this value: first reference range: 175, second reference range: 230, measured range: 210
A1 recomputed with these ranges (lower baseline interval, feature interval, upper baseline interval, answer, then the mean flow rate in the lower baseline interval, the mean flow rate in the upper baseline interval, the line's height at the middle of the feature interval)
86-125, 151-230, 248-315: -0.15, 185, 218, 201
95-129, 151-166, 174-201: 0.07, 176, 227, 208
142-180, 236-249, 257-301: 0.29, 201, 238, 226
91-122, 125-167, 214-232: 0.18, 186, 255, 209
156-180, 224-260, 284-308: 0.14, 211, 232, 223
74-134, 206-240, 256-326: -0.20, 181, 211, 200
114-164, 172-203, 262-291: -0.14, 174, 248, 200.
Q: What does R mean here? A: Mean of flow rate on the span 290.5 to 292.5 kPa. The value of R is 249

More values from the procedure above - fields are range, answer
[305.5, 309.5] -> 181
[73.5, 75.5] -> 191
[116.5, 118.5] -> 175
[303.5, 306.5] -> 200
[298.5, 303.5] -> 224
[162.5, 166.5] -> 199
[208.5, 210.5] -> 244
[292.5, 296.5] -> 236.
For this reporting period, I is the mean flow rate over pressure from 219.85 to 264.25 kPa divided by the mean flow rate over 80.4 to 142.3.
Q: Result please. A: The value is 1.14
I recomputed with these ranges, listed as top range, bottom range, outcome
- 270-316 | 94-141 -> 1.29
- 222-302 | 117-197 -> 1.14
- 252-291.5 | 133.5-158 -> 1.28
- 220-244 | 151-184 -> 1.06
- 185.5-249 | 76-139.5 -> 1.27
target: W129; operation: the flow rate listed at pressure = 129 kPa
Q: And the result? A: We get 150.1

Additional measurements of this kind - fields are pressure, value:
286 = 250.6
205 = 236.1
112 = 170.9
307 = 181.2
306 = 193.3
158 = 197.1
